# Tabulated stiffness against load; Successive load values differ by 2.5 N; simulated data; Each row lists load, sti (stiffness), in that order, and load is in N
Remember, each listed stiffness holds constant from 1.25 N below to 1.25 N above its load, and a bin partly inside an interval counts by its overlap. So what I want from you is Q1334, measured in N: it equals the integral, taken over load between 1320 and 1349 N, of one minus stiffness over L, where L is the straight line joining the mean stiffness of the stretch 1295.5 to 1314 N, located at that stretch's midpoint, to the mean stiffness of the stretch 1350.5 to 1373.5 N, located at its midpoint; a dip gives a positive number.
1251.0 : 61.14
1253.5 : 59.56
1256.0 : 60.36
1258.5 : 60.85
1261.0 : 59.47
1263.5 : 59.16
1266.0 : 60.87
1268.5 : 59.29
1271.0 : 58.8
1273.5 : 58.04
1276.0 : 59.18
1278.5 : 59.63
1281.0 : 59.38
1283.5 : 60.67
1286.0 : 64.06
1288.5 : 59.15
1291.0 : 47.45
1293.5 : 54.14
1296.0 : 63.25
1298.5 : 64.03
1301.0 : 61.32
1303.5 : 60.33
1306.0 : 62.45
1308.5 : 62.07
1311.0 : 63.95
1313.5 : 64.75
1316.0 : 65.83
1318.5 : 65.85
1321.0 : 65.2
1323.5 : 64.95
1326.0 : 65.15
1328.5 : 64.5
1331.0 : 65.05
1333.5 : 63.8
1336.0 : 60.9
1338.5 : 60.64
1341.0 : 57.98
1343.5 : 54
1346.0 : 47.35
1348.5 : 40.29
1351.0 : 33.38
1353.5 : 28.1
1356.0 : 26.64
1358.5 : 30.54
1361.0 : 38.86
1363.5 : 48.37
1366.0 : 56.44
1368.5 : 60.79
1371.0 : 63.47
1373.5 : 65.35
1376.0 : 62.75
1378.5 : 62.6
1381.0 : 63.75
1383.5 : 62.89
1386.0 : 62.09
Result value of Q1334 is -3.4 N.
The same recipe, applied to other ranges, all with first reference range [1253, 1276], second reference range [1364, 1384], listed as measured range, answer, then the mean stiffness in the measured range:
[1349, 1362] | 6.2 N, 31.9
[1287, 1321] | -0.5 N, 61.3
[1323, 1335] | -0.7 N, 64.6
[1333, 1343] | 0.1 N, 60.1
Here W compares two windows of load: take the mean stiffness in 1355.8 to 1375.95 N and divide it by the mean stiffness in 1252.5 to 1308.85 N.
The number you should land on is 0.85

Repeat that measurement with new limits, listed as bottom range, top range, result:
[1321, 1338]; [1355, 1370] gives 0.69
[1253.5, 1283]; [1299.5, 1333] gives 1.07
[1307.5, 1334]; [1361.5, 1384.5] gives 0.93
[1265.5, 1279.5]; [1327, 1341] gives 1.06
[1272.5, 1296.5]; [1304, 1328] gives 1.10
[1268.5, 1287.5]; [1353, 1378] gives 0.82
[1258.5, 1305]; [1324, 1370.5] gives 0.85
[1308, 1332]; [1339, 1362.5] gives 0.62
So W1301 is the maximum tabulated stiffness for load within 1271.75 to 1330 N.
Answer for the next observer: 65.85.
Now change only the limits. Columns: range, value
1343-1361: 54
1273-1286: 64.06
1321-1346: 65.2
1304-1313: 63.95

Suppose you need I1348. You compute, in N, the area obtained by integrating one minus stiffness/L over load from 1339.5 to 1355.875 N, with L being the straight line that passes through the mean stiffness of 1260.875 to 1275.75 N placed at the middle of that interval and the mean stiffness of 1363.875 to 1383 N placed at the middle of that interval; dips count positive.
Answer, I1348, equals 4.9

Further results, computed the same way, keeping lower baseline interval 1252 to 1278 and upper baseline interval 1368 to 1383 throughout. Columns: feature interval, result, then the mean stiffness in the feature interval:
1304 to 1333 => -1.44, 64.4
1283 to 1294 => 0.60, 57.1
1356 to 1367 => 3.76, 41.3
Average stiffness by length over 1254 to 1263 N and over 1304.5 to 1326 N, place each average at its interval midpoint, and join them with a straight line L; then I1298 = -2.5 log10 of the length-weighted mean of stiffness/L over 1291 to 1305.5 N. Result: 0.06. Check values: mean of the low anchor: 60.1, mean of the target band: 59.6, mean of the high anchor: 64.4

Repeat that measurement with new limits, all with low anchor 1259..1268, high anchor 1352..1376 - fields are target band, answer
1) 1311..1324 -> -0.22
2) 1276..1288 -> -0.06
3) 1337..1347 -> -0.11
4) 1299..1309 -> -0.13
